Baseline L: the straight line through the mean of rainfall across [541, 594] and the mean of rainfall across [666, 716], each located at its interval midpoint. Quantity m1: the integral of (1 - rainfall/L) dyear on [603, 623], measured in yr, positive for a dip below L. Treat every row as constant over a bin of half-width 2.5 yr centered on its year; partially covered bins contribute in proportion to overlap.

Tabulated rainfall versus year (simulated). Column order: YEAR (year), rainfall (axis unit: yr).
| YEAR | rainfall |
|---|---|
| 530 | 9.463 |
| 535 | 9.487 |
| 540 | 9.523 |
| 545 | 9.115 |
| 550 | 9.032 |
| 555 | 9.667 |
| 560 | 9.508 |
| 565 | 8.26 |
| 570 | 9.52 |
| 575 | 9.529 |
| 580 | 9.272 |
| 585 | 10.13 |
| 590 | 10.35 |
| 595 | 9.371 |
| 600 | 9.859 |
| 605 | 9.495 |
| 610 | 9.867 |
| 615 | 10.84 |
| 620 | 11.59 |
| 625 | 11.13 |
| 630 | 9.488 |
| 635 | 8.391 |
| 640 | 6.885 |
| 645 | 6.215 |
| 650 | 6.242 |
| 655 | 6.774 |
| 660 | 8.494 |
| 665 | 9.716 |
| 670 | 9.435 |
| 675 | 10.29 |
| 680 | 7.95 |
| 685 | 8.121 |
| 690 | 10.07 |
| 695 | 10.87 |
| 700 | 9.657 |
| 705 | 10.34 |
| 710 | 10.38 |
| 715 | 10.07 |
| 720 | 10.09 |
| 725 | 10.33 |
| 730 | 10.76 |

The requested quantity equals -2.0 yr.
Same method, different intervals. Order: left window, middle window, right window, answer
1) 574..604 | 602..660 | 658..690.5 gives 3.97 yr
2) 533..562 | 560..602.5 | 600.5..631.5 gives 1.51 yr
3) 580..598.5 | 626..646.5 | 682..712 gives 3.73 yr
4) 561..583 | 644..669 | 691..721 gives 5.52 yr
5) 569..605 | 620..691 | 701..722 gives 9.83 yr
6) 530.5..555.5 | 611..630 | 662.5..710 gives -2.70 yr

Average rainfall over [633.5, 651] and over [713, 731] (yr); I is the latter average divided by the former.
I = 1.49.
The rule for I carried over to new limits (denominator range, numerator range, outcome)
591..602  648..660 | 0.71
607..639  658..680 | 0.93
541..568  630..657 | 0.78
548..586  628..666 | 0.82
